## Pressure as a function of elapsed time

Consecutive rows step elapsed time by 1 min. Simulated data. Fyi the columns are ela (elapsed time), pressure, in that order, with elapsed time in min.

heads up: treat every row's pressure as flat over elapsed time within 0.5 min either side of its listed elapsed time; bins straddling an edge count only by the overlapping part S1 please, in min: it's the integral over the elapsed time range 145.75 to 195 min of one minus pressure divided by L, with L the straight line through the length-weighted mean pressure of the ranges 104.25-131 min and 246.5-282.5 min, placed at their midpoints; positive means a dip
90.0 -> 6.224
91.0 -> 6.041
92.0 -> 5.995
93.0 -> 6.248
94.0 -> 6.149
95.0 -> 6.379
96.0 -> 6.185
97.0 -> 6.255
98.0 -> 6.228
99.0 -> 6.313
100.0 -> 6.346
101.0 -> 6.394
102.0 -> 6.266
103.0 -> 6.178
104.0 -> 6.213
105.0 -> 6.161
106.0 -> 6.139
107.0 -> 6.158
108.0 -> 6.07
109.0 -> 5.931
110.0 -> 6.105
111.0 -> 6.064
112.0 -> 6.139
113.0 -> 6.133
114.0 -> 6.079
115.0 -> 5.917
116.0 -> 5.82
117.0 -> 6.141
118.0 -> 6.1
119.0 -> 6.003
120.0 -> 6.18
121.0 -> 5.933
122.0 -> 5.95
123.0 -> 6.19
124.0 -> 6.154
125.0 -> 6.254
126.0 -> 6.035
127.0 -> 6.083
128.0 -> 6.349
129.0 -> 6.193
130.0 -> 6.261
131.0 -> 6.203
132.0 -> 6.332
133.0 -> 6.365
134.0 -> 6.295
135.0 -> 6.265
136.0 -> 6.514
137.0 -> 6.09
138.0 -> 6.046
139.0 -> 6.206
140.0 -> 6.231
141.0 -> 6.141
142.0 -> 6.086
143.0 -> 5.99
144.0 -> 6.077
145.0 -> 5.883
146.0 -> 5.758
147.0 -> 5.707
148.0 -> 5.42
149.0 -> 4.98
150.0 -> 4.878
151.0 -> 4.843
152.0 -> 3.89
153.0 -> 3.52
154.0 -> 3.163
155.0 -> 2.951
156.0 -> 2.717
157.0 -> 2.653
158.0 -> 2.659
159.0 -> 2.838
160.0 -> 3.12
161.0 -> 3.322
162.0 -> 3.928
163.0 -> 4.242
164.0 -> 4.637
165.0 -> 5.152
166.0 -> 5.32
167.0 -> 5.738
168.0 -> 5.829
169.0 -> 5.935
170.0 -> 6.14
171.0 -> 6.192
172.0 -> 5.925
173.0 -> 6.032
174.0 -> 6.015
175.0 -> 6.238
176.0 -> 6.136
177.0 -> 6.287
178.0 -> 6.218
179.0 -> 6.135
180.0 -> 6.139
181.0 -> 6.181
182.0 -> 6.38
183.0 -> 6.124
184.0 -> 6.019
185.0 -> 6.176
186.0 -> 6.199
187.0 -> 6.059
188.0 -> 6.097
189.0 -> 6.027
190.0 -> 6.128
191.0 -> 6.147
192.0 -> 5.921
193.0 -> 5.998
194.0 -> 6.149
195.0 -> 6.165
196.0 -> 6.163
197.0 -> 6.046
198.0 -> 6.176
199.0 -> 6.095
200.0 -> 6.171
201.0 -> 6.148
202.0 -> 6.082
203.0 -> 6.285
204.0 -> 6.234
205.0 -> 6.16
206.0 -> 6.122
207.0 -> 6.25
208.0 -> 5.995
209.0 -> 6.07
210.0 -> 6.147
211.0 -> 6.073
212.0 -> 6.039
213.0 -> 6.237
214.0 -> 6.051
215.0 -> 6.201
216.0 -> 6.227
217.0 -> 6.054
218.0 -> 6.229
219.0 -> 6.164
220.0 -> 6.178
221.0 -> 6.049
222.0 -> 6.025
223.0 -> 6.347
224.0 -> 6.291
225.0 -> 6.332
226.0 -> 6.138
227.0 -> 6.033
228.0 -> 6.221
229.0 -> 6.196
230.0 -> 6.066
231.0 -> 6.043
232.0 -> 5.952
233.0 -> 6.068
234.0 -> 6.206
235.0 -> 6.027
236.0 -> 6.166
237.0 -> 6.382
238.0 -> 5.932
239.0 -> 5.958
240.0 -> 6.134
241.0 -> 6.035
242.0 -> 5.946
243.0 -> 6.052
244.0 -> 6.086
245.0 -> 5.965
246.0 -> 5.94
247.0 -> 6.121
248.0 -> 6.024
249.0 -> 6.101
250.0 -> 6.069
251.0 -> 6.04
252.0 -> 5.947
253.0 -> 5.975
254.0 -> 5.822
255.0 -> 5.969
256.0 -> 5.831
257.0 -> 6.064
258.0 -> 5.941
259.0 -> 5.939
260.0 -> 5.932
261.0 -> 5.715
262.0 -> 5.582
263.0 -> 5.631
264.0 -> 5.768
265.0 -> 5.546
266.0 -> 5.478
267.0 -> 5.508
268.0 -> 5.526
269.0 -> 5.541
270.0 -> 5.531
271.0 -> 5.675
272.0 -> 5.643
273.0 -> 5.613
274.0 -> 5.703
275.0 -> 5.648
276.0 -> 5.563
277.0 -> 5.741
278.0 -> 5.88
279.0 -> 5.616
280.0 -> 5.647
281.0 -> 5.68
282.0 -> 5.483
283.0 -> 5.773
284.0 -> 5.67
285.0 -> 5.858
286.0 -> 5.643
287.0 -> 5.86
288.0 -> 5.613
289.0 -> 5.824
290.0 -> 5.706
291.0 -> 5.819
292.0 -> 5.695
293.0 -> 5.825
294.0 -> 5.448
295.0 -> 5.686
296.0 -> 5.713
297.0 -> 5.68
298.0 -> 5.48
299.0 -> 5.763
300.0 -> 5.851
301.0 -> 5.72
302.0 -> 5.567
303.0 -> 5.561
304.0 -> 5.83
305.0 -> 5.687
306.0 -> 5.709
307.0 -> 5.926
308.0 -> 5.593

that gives 6.1 min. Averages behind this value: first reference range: 6.1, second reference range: 5.76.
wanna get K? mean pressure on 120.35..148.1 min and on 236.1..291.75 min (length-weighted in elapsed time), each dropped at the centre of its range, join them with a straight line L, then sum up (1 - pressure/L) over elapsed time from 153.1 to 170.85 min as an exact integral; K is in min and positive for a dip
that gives 5.5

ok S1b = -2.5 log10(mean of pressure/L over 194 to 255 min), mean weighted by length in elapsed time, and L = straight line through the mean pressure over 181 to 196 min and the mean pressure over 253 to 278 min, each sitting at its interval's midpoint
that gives -0.03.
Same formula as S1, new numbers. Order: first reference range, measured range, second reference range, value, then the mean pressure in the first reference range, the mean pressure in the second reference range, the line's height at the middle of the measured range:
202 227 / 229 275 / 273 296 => 0.1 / 6.16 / 5.7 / 5.91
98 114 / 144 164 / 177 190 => 6.7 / 6.17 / 6.15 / 6.16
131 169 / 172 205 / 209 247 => -3.5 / 5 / 6.11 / 5.55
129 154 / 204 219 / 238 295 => -1.0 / 5.71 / 5.79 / 5.75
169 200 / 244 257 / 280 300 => -0.3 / 6.12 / 5.7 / 5.86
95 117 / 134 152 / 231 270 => 0.9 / 6.15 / 5.92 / 6.09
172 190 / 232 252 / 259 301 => -0.7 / 6.14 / 5.68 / 5.85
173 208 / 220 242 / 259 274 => -0.9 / 6.14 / 5.63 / 5.87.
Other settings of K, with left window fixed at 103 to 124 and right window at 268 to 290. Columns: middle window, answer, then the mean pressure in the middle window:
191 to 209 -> -0.8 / 6.13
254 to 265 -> -0.2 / 5.82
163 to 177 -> 0.4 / 5.75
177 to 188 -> -0.5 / 6.17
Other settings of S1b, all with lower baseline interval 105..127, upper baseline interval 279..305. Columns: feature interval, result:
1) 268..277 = 0.02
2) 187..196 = -0.03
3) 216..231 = -0.06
